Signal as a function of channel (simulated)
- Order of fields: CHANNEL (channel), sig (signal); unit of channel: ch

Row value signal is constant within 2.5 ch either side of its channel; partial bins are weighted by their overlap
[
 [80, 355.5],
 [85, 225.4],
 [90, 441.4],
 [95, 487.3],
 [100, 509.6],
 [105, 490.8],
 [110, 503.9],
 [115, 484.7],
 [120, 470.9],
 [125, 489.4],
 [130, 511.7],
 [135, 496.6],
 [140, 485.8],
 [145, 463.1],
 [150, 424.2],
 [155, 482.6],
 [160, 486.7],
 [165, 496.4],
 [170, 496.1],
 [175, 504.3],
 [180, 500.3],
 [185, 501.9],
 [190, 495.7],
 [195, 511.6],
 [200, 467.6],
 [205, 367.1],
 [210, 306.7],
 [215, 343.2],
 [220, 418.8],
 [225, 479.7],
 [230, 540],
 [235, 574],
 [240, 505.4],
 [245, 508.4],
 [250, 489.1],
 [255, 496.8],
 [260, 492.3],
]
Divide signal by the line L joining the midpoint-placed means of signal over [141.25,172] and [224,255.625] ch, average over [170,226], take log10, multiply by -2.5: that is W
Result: 0.11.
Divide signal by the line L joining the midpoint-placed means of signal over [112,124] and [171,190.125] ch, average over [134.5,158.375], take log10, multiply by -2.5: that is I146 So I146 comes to 0.047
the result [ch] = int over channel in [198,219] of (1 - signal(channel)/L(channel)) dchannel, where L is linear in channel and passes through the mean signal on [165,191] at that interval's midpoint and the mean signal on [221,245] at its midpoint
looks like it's 5.64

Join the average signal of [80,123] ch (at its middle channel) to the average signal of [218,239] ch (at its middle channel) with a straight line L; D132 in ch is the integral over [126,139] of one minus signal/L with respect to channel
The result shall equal -1.1 ch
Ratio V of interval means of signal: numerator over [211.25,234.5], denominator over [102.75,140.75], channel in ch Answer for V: 0.91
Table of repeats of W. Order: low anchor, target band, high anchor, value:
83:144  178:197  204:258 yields -0.09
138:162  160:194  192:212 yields -0.13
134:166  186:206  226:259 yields 0.05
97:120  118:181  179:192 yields 0.03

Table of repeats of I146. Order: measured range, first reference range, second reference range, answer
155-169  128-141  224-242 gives 0.04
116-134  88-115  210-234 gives -0.03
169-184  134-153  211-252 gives -0.07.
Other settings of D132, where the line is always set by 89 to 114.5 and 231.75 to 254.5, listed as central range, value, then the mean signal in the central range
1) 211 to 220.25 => 2.8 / 360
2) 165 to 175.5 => 0.1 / 499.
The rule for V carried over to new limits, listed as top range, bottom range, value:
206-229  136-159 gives 0.85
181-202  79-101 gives 1.24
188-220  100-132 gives 0.84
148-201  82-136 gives 1.06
